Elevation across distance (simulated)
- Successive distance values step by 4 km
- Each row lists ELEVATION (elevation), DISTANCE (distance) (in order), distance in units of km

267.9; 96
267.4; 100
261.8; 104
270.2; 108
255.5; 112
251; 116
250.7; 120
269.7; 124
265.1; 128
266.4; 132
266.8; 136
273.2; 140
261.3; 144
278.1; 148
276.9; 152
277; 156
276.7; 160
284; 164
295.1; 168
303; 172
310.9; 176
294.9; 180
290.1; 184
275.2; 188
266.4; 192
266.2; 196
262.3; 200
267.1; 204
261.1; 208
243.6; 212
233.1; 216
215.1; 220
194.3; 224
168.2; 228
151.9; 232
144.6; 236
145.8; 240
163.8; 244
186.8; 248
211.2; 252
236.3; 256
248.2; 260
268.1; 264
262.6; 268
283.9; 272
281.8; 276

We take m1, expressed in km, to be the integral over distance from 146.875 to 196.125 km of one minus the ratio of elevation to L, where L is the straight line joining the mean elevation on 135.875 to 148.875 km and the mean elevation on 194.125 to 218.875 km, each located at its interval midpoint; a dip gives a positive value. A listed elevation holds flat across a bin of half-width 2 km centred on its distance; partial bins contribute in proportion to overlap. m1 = -4.2 km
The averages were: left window 270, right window 254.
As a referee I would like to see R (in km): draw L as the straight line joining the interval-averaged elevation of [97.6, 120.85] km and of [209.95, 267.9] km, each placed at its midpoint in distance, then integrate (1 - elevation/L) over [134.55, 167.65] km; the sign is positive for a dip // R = -4.7 km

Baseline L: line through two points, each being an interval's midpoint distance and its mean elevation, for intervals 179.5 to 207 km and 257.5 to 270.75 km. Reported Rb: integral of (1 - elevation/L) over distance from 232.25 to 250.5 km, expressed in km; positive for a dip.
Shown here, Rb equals 7.1 km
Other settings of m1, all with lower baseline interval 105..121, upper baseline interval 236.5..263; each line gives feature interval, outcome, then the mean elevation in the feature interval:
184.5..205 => -4.34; 269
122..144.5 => -1.70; 267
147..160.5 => -2.10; 277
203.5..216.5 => -2.17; 251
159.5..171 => -2.60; 288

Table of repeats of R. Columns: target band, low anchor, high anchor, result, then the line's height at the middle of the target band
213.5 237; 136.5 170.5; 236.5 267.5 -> 4.2 km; 227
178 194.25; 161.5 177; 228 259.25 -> -0.7 km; 270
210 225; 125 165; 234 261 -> -0.7 km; 213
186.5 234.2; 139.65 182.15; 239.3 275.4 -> 4.5 km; 256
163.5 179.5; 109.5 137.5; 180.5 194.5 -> -1.5 km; 274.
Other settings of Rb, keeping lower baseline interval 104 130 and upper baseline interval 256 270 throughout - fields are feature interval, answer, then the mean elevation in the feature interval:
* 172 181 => -1.6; 304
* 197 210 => -0.3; 264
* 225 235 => 3.7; 162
